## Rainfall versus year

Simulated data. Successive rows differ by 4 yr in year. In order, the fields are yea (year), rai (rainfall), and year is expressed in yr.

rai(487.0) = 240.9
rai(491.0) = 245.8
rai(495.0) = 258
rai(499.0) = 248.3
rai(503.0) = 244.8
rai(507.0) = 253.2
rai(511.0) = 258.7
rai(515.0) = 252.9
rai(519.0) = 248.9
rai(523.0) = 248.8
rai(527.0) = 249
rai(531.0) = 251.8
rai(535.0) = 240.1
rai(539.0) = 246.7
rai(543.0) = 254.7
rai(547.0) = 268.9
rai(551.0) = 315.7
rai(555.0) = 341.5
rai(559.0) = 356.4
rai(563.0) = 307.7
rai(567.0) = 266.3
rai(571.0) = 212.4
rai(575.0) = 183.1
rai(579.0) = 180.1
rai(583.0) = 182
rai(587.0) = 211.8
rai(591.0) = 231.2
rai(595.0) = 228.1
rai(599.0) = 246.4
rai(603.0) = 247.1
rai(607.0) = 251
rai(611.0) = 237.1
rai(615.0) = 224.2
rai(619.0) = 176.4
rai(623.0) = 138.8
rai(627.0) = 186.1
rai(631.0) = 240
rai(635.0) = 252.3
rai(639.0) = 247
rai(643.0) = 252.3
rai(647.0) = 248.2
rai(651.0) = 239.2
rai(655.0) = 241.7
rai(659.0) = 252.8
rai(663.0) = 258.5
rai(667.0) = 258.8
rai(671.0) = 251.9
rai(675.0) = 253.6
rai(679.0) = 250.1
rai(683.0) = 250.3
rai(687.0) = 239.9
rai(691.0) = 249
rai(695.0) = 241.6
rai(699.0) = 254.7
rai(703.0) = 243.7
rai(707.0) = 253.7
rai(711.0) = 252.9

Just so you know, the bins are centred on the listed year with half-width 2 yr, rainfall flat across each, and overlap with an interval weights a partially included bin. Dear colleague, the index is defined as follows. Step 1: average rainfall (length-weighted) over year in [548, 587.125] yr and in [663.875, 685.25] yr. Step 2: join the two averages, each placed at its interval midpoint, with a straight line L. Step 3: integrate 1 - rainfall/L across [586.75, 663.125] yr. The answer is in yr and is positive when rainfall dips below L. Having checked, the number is 7.5 yr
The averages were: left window 258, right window 253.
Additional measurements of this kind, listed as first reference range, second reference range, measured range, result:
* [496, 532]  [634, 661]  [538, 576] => -4.37 yr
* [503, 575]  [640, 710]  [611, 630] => 4.88 yr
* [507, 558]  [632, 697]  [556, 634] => 9.02 yr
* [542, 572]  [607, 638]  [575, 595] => 4.34 yr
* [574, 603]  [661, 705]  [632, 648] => -1.13 yr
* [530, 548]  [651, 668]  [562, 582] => 2.21 yr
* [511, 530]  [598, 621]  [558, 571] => -2.75 yr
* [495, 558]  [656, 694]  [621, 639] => 3.22 yr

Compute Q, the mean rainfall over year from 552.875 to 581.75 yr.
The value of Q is 262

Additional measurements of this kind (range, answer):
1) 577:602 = 215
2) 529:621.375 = 246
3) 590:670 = 233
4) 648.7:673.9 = 251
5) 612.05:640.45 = 209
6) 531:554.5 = 269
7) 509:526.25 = 252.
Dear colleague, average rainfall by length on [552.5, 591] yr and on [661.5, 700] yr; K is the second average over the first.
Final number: 1.01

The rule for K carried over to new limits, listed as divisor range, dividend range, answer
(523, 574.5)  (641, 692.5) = 0.92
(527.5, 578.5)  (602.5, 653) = 0.84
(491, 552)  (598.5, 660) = 0.90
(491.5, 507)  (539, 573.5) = 1.14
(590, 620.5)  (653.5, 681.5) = 1.09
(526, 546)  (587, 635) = 0.88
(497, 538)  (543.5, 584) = 1.05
